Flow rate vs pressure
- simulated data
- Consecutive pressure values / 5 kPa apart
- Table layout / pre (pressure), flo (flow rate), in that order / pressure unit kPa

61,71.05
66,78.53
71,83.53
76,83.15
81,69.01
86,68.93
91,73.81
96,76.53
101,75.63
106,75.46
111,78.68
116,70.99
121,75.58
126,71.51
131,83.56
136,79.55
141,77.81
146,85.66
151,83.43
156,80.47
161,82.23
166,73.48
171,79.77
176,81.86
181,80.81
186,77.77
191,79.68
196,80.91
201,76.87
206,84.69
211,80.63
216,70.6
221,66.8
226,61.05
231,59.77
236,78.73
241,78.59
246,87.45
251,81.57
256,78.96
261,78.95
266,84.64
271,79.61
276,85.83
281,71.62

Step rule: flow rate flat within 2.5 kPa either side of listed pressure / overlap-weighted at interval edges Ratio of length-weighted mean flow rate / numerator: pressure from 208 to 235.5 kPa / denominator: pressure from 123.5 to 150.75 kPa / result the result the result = 0.86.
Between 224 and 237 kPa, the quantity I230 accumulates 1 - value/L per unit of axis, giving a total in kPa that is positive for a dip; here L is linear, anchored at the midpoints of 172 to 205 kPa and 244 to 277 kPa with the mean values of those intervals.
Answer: 2.5 kPa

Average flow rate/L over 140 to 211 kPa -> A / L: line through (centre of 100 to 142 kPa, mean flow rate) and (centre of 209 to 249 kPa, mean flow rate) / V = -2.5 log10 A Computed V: -0.08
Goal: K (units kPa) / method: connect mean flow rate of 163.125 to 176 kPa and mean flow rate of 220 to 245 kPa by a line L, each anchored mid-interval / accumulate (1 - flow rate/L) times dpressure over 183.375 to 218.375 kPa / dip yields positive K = -2.2 kPa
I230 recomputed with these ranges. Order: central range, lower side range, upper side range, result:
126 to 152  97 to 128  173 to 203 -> -1.49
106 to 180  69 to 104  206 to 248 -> -3.99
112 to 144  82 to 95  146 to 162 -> 0.63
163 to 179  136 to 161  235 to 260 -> 0.58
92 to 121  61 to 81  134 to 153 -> 1.74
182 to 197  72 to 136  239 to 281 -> -0.13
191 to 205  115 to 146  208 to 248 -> -1.00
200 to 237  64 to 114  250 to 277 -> 3.73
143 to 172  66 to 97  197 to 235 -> -2.75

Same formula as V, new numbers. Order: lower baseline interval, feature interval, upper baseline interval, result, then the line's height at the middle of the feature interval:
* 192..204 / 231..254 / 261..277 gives 0.03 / 81.2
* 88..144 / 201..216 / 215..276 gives -0.05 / 76.2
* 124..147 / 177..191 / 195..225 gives -0.04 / 77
